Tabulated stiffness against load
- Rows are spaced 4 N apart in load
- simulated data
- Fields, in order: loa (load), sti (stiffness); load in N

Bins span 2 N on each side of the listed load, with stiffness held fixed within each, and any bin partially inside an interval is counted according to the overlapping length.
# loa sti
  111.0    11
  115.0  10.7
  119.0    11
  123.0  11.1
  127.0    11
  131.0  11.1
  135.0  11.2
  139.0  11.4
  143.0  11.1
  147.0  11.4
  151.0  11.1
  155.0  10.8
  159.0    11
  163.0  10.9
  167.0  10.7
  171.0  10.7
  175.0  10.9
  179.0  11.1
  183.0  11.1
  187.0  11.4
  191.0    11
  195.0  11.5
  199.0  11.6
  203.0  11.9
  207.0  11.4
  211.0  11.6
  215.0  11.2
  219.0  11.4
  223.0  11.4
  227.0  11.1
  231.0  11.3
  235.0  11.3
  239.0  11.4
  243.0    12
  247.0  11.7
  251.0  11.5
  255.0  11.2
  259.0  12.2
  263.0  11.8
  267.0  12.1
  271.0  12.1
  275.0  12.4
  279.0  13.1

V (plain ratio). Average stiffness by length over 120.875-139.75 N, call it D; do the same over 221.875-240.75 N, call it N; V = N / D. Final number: 1.0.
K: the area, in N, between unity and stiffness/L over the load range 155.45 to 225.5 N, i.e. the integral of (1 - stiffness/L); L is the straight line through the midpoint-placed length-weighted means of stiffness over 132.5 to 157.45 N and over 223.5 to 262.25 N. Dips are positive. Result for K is 0.7 N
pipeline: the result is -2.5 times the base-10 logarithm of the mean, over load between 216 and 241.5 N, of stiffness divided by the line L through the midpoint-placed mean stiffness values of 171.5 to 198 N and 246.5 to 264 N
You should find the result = 0.01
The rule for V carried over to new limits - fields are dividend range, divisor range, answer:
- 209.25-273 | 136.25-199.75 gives 1.04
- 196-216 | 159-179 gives 1.06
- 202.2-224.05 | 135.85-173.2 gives 1.04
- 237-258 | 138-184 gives 1.05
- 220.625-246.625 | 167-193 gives 1.04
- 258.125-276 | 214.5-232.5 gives 1.07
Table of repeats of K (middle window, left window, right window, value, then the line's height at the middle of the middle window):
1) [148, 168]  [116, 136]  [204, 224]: 0.5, 11.2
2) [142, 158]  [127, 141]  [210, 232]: 0.2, 11.2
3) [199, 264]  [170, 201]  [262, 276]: 0.9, 11.7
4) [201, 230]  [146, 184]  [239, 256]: -0.2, 11.3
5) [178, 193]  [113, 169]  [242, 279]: 0.3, 11.4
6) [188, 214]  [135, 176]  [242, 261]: -0.3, 11.3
